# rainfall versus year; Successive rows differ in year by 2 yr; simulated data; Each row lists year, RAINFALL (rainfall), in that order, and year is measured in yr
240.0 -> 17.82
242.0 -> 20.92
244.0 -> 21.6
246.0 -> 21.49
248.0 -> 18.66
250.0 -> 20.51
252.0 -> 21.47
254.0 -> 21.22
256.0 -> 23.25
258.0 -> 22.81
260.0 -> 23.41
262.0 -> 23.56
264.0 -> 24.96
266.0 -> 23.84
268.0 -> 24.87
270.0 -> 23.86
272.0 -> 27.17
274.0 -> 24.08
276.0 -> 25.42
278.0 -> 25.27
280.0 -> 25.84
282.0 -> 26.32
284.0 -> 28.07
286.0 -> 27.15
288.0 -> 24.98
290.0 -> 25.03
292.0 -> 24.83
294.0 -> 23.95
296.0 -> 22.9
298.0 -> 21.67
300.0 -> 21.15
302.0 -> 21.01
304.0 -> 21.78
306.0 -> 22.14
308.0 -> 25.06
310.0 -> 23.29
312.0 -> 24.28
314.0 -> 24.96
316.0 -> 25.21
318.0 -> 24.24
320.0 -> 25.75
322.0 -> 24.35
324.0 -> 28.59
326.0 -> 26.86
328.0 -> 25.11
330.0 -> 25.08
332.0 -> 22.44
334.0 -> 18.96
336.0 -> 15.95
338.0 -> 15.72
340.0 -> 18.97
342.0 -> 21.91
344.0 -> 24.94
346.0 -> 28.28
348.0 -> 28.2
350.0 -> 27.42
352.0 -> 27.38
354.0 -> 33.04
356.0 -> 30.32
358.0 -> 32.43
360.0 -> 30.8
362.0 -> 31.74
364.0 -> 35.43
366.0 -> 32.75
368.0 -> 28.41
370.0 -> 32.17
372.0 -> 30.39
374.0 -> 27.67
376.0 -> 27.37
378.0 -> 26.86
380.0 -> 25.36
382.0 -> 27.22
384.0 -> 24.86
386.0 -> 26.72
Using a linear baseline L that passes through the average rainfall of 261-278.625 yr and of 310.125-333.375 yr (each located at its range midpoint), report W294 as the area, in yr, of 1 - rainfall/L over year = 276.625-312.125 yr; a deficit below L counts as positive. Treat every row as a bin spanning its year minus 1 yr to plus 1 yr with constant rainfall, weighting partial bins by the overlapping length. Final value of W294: 1.02 yr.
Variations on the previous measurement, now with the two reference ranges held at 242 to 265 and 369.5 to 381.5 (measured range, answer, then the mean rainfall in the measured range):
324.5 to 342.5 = 3.16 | 21.4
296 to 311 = 1.34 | 22.3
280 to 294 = -1.30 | 25.9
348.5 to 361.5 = -1.50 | 30.2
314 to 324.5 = -0.05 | 25.4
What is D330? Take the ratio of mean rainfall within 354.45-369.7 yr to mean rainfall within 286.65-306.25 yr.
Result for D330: 1.38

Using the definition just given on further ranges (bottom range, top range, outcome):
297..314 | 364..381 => 1.29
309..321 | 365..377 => 1.21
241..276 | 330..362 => 1.11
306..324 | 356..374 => 1.27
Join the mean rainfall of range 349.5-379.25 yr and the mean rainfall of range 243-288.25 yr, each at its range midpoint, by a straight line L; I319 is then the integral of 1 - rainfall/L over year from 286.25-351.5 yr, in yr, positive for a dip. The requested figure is 8.7 yr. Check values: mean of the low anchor 23.9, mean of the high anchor 30.3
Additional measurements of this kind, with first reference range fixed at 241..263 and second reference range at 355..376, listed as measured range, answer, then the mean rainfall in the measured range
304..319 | 1.46 yr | 24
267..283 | -1.19 yr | 25.4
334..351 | 3.93 yr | 22.5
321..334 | 1.39 yr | 24.9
